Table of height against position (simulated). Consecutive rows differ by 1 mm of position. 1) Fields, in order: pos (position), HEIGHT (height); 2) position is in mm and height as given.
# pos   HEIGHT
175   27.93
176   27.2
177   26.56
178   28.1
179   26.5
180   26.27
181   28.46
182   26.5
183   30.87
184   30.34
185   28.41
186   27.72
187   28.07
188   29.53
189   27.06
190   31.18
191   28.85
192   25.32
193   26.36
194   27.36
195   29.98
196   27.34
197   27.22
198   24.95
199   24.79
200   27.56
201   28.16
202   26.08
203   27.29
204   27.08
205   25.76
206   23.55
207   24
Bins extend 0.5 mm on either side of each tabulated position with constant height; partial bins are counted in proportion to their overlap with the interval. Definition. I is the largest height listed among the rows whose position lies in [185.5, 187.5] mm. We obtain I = 28.07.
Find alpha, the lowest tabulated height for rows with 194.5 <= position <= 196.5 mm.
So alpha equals 27.34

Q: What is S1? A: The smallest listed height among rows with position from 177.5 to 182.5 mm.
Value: 26.27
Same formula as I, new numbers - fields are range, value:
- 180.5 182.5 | 28.46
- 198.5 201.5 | 28.16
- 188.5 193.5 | 31.18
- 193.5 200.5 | 29.98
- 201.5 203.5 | 27.29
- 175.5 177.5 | 27.2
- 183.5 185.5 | 30.34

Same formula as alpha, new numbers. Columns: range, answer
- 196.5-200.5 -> 24.79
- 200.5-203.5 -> 26.08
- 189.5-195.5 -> 25.32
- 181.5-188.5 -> 26.5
